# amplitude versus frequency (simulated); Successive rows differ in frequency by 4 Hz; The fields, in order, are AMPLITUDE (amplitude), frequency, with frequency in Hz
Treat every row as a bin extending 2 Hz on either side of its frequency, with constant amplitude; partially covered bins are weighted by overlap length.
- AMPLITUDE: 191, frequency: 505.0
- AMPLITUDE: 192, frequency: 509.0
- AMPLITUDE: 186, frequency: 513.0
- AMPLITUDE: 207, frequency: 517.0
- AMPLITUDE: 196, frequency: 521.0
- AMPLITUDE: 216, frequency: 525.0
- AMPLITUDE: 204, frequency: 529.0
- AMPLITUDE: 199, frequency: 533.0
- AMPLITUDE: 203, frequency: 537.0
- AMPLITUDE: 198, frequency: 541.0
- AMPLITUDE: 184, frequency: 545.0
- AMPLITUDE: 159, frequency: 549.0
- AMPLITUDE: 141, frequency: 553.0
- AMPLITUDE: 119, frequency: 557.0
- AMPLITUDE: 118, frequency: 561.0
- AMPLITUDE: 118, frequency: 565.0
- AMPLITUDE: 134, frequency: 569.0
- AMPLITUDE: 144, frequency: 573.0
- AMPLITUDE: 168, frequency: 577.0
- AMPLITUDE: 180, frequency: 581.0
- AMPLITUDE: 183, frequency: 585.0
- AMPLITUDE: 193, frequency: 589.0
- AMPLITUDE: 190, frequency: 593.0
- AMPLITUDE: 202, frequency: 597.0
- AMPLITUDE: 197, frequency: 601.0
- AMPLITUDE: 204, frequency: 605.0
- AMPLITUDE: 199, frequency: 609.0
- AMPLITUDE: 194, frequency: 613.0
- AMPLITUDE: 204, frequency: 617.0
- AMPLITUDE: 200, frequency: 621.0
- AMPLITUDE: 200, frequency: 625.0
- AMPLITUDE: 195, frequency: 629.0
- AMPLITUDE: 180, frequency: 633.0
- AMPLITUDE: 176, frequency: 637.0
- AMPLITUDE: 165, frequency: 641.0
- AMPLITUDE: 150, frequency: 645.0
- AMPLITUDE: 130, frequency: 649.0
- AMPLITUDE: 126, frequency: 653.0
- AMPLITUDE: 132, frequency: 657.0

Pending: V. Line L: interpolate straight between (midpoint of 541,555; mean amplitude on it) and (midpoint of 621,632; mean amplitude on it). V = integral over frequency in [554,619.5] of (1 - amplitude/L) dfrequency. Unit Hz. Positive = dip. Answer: 3.9 Hz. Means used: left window 167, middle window 171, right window 196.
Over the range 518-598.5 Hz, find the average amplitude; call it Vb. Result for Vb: 173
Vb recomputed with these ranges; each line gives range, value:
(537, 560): 162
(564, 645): 181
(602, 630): 200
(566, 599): 173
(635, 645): 166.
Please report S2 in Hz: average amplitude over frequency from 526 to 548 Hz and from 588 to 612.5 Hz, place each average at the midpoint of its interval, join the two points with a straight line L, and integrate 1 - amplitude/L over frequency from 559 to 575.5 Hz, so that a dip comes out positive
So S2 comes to 5.6 Hz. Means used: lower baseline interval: 197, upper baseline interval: 197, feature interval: 130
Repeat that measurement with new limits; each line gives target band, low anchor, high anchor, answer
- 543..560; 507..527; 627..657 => 3.6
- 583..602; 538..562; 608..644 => -2.0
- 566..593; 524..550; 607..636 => 3.9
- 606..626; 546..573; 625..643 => -3.5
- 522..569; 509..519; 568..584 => 2.8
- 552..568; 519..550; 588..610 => 5.9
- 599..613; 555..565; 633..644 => -4.7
